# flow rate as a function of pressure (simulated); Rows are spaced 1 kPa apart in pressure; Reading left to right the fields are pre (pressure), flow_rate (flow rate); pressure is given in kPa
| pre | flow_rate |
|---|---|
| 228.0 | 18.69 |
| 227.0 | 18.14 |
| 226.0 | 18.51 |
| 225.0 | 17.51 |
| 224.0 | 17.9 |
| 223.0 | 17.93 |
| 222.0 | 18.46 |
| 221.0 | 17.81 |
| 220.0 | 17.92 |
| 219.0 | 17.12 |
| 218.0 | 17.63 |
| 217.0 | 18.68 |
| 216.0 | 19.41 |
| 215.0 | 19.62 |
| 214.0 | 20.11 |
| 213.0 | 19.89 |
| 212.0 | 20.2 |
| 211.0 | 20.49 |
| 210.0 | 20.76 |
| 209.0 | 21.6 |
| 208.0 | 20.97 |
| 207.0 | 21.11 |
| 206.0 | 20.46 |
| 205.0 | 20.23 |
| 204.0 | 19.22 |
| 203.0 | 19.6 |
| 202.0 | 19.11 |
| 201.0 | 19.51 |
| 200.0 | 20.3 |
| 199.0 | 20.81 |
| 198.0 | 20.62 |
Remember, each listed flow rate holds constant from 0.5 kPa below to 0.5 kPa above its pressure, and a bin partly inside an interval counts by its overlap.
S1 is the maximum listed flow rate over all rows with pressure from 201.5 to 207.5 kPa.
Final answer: 21.11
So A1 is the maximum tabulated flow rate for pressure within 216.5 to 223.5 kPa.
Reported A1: 18.68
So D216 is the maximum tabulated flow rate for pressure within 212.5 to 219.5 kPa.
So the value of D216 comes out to 20.11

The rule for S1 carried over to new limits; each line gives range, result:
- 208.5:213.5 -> 21.6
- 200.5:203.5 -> 19.6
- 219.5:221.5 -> 17.92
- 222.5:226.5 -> 18.51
